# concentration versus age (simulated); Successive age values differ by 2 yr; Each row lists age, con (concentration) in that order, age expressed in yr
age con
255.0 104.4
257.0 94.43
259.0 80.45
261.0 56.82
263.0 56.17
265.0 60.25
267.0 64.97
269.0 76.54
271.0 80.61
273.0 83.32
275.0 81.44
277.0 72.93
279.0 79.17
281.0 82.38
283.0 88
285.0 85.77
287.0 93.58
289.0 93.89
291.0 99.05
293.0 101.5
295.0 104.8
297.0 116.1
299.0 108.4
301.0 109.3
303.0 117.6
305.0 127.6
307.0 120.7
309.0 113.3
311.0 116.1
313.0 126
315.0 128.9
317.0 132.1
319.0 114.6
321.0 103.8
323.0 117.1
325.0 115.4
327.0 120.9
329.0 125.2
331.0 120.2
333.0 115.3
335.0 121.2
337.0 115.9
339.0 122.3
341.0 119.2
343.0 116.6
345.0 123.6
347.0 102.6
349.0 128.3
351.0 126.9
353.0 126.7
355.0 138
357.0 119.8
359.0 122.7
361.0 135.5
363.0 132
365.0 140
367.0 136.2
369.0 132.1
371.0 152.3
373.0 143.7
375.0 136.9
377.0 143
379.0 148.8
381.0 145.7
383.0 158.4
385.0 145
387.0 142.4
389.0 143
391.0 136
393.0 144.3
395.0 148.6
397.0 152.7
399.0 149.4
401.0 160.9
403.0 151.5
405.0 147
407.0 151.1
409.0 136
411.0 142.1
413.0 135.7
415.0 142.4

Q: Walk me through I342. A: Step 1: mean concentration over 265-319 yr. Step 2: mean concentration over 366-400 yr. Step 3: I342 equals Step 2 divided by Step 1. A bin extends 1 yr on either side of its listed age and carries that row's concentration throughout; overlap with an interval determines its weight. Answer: 1.45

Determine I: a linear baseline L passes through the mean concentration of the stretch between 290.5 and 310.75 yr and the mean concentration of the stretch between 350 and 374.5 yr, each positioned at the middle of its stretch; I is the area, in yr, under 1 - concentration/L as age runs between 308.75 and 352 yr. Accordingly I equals 1.1 yr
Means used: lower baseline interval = 112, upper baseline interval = 134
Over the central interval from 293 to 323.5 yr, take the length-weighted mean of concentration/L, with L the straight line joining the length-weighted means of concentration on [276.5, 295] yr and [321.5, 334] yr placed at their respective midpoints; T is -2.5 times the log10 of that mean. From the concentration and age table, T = -0.11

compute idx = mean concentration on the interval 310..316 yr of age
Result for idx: 124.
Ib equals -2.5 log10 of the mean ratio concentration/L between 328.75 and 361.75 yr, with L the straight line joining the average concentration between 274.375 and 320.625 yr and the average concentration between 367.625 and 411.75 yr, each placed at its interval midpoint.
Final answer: 0.04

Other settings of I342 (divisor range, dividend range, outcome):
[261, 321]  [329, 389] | 1.35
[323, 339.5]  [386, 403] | 1.24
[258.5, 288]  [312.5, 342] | 1.57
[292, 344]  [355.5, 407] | 1.22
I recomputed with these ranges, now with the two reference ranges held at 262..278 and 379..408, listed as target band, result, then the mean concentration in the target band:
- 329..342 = -0.82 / 119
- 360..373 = -0.67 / 138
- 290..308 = -4.32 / 112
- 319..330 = -1.10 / 116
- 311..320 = -2.19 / 124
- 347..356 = -0.33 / 127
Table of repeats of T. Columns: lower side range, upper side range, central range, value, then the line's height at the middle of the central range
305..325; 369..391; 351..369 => 0.05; 137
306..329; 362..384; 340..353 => 0.10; 131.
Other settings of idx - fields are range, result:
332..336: 118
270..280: 79.5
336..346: 120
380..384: 152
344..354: 122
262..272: 67.7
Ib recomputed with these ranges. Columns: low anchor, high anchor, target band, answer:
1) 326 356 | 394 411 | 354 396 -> -0.027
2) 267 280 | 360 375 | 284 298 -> -0.114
